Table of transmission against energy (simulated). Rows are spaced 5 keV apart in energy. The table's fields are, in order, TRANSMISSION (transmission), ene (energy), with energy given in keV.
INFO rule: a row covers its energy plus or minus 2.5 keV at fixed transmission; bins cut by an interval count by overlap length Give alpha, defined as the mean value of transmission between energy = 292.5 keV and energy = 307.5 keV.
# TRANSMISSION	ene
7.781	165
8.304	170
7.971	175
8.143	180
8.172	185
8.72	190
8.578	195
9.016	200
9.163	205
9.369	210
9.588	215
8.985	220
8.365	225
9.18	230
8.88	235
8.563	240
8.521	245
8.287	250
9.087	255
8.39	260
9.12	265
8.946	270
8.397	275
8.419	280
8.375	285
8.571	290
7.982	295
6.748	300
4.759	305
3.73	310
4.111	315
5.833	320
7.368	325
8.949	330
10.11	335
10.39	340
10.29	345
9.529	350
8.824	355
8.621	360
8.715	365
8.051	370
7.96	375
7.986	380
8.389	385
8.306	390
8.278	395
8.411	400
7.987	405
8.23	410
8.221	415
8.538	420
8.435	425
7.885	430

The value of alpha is 6.5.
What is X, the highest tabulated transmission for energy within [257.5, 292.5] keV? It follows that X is 9.12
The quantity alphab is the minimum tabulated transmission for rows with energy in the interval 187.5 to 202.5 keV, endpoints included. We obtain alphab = 8.578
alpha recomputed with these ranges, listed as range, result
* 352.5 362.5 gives 8.72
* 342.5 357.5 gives 9.55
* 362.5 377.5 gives 8.24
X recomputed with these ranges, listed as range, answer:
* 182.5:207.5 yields 9.163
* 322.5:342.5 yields 10.39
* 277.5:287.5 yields 8.419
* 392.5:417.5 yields 8.411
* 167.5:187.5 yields 8.304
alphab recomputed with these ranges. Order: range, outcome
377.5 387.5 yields 7.986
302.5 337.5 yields 3.73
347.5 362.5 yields 8.621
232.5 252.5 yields 8.287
